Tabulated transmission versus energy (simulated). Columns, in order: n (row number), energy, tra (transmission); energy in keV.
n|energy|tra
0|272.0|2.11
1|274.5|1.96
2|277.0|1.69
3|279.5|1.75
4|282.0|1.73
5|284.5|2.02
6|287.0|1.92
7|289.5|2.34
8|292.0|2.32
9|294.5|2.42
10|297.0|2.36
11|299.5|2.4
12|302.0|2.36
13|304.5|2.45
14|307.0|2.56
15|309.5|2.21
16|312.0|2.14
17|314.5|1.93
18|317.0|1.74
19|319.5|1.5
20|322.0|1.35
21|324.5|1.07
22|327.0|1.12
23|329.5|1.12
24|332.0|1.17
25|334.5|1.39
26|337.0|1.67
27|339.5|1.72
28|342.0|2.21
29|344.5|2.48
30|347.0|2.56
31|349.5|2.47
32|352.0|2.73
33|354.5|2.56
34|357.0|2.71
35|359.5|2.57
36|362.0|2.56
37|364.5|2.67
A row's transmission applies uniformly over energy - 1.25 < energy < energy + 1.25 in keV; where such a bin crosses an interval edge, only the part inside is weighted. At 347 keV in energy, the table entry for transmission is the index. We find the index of 2.56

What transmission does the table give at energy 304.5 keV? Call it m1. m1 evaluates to 2.45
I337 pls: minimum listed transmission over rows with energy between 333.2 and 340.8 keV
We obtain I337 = 1.39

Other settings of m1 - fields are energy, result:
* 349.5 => 2.47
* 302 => 2.36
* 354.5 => 2.56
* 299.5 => 2.4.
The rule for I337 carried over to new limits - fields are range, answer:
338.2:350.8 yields 1.72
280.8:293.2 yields 1.73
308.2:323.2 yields 1.35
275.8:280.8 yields 1.69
